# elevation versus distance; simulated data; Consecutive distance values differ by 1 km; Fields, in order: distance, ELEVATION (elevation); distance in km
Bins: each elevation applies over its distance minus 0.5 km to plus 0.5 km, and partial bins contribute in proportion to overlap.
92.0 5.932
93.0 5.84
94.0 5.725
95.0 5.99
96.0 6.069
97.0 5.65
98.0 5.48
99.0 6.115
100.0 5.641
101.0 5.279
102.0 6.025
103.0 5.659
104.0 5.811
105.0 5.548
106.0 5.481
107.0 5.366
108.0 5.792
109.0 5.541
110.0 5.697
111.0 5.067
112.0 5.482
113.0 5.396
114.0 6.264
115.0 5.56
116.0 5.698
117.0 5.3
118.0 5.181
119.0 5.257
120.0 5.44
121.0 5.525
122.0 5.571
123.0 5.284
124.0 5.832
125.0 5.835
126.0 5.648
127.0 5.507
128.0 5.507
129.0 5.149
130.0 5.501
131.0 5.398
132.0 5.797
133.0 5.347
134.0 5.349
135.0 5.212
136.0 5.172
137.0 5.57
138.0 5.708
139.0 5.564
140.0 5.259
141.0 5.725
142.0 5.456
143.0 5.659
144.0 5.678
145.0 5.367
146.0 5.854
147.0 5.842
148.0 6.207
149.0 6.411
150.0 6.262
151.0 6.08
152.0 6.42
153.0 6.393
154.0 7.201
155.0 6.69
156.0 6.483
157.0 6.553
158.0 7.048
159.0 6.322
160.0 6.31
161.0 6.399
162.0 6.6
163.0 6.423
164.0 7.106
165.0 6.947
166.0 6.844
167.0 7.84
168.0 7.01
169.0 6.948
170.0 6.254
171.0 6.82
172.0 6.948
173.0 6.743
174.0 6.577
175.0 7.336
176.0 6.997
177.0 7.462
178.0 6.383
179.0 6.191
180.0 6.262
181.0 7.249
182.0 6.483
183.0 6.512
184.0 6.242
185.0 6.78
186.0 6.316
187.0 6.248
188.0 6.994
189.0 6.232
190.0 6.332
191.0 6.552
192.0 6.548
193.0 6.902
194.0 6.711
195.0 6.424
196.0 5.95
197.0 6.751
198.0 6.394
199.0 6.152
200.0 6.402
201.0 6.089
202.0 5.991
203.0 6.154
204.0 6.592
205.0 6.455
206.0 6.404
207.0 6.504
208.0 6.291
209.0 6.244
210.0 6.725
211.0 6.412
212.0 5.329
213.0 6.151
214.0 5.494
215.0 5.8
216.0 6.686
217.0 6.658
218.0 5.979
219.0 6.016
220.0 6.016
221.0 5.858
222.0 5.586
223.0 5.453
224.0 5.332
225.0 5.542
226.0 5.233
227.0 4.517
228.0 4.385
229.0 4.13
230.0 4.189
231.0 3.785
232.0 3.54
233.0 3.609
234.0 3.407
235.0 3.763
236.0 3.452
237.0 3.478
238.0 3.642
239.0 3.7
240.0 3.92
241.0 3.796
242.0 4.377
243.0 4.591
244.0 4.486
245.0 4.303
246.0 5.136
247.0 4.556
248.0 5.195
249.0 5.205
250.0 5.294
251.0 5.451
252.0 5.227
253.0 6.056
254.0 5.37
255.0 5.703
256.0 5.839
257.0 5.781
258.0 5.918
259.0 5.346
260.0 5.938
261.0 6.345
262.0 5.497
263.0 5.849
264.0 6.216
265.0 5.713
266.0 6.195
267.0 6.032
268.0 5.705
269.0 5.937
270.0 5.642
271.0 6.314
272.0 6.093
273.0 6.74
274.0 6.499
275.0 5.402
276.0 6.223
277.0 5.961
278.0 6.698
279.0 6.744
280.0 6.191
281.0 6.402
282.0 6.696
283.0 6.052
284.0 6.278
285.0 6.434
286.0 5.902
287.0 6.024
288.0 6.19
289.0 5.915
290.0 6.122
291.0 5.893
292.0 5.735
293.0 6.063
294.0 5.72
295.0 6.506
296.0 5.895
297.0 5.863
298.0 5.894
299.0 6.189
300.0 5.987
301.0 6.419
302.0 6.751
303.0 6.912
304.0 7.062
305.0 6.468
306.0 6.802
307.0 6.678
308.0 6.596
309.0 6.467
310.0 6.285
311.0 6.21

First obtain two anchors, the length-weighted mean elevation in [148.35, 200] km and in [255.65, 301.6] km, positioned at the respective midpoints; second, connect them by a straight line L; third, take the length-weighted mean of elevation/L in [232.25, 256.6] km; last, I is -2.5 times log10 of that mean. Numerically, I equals 0.341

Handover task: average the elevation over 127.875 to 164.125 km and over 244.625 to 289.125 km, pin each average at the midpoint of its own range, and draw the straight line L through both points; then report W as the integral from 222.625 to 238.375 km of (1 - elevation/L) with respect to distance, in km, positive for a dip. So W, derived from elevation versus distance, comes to 4.5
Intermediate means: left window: 5.97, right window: 5.88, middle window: 4.21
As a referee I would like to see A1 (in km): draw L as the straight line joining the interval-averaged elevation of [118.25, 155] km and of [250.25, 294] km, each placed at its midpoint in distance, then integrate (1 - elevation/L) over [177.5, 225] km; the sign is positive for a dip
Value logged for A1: -3.5 km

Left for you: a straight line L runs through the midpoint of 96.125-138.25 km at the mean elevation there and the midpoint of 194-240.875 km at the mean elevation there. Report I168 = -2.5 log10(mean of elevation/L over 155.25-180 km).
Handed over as -0.23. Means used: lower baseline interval 5.54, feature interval 6.76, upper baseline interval 5.41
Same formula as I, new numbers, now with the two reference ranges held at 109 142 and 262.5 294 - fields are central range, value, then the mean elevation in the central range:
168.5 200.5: -0.15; 6.6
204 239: 0.13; 5.23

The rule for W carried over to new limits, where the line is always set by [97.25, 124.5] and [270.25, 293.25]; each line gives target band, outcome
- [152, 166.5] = -2.30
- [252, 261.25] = 0.51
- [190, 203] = -1.13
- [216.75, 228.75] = 0.97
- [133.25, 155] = -0.58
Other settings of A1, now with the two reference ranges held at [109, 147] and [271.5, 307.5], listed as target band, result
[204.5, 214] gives -0.56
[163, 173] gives -2.16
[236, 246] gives 3.28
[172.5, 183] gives -1.85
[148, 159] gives -1.75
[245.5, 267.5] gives 1.73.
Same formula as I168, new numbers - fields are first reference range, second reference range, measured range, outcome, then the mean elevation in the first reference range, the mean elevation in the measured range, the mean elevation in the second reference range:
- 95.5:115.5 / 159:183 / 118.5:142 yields 0.11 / 5.65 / 5.48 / 6.77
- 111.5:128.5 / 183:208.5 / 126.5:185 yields -0.05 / 5.55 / 6.26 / 6.42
